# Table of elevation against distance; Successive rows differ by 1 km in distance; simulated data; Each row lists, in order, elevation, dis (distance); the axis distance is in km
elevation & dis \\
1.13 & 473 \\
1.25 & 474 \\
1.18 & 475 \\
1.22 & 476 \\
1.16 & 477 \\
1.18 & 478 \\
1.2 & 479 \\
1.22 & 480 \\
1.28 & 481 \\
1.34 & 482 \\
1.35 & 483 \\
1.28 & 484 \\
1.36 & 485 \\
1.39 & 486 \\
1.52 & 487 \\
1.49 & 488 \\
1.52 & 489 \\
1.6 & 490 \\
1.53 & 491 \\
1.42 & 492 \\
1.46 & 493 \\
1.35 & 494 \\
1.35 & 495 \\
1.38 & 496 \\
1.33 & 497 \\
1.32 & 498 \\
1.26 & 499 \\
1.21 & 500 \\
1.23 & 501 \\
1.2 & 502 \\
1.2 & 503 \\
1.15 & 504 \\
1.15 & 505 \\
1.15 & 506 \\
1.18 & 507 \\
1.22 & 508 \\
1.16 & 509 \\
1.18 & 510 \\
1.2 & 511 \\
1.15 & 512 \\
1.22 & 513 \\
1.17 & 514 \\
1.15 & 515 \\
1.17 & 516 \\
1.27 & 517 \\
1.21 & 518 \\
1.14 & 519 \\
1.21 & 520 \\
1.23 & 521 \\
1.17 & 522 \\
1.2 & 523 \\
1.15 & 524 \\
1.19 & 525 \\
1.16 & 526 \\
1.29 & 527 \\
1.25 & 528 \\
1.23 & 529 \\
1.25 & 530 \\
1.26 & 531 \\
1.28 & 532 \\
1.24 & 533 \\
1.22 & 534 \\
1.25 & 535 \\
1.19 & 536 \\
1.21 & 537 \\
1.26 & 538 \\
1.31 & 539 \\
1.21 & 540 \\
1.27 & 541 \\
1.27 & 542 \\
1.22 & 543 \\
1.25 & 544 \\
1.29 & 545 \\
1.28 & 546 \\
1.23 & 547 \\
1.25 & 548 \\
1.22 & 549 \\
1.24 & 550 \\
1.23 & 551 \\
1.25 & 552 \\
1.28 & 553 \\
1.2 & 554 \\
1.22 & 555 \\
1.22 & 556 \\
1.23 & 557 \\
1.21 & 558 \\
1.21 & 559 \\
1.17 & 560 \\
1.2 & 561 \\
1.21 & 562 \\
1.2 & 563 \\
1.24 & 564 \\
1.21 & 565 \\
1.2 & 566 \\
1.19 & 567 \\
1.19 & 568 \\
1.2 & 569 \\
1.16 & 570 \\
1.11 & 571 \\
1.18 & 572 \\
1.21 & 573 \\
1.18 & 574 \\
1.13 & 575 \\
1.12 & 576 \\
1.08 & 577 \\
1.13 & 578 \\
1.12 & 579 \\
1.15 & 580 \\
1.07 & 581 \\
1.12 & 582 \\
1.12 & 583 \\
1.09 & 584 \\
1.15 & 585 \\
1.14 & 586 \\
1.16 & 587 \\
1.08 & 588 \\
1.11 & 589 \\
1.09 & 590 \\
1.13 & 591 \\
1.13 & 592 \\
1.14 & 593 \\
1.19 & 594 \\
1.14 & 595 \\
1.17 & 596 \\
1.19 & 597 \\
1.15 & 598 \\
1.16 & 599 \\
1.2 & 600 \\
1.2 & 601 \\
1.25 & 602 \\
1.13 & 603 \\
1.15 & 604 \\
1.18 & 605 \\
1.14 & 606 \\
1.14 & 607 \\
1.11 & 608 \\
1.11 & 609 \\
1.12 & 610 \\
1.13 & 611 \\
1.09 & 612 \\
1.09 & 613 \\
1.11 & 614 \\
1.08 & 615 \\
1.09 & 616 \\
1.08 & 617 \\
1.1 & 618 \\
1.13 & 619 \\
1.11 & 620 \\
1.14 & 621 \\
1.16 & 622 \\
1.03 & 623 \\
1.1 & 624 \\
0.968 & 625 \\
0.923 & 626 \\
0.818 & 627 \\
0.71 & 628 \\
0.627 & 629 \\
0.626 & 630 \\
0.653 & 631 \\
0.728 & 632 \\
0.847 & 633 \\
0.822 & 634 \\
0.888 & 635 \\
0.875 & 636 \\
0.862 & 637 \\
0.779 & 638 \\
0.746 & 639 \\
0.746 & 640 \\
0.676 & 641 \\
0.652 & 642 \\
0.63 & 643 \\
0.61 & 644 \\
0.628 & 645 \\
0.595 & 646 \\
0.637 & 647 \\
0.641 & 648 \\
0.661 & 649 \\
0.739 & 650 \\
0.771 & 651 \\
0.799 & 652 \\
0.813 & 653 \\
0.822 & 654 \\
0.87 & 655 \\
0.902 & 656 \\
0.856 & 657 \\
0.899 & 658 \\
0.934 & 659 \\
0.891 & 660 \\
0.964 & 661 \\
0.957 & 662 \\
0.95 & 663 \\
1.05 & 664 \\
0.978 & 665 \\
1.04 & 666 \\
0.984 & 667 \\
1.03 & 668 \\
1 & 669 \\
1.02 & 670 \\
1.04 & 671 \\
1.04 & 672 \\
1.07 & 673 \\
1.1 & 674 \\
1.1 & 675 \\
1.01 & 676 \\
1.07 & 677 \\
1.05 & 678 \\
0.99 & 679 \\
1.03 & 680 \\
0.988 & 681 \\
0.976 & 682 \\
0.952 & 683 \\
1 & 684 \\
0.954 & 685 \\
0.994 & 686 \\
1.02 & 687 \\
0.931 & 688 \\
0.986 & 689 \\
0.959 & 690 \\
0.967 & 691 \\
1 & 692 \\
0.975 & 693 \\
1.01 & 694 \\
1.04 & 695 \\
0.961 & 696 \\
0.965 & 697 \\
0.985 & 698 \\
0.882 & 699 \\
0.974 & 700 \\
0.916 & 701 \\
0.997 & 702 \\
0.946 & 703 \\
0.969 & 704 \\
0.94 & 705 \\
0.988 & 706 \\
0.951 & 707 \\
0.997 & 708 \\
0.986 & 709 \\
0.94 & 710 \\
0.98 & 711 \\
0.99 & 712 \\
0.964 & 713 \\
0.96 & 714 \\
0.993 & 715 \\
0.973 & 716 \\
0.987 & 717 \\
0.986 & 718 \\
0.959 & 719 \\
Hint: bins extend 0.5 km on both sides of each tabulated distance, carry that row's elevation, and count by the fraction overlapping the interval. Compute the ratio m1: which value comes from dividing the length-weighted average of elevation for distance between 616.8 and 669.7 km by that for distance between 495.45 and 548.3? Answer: 0.70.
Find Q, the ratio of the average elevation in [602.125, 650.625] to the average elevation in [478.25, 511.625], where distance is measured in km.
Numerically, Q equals 0.70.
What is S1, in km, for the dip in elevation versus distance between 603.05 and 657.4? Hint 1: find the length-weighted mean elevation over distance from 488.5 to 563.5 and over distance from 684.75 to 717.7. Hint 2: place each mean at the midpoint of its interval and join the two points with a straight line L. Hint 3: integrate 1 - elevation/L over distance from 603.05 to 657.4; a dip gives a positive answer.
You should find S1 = 9.5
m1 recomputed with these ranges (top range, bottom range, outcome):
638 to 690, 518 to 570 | 0.73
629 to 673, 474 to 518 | 0.65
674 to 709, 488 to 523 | 0.78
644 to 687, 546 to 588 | 0.78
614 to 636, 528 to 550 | 0.75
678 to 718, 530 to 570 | 0.79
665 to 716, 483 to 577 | 0.80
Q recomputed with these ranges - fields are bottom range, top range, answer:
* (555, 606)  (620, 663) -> 0.70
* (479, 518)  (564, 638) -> 0.83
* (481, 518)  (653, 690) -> 0.76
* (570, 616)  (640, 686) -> 0.79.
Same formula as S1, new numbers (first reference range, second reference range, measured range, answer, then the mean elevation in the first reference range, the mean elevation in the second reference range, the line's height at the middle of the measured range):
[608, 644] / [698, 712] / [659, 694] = -2.0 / 0.92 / 0.961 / 0.946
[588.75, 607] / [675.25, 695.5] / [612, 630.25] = 1.9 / 1.16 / 0.996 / 1.12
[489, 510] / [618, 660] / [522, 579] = -4.8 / 1.3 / 0.819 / 1.12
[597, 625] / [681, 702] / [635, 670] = 7.3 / 1.13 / 0.973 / 1.05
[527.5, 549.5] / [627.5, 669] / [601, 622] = -3.8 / 1.25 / 0.805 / 0.953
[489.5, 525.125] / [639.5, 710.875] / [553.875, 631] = -2.4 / 1.25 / 0.921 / 1.08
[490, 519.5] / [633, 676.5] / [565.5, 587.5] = -1.7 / 1.25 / 0.862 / 1.07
